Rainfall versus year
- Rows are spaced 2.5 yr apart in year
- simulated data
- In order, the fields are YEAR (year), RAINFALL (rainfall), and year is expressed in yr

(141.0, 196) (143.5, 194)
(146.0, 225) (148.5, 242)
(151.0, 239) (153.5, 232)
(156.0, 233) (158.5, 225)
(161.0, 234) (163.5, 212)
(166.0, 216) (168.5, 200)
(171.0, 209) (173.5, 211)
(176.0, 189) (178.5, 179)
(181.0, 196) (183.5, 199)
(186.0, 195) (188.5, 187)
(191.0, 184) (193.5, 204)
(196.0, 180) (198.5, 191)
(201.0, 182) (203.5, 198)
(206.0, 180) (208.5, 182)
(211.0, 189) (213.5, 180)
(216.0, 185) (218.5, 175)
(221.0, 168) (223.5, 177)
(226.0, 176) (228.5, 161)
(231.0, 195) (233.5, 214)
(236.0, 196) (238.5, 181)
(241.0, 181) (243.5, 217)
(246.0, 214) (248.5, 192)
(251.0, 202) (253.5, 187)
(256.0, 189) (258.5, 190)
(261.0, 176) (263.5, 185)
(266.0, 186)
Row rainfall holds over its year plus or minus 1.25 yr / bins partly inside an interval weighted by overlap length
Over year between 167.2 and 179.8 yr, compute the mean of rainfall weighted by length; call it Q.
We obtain 198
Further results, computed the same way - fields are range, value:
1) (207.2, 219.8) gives 182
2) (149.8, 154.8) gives 235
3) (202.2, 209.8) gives 187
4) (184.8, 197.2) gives 190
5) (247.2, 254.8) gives 194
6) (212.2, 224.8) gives 177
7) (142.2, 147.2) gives 209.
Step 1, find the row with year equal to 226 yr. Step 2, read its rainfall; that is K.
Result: 176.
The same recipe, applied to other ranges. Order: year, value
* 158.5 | 225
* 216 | 185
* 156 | 233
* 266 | 186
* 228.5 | 161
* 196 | 180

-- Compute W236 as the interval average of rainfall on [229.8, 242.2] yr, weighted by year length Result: 193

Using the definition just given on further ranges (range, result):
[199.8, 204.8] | 190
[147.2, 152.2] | 240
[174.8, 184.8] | 191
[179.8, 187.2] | 197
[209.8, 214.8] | 184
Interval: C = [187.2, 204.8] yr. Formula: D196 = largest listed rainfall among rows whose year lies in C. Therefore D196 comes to 204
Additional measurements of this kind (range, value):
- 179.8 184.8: 199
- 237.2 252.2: 217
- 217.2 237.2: 214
